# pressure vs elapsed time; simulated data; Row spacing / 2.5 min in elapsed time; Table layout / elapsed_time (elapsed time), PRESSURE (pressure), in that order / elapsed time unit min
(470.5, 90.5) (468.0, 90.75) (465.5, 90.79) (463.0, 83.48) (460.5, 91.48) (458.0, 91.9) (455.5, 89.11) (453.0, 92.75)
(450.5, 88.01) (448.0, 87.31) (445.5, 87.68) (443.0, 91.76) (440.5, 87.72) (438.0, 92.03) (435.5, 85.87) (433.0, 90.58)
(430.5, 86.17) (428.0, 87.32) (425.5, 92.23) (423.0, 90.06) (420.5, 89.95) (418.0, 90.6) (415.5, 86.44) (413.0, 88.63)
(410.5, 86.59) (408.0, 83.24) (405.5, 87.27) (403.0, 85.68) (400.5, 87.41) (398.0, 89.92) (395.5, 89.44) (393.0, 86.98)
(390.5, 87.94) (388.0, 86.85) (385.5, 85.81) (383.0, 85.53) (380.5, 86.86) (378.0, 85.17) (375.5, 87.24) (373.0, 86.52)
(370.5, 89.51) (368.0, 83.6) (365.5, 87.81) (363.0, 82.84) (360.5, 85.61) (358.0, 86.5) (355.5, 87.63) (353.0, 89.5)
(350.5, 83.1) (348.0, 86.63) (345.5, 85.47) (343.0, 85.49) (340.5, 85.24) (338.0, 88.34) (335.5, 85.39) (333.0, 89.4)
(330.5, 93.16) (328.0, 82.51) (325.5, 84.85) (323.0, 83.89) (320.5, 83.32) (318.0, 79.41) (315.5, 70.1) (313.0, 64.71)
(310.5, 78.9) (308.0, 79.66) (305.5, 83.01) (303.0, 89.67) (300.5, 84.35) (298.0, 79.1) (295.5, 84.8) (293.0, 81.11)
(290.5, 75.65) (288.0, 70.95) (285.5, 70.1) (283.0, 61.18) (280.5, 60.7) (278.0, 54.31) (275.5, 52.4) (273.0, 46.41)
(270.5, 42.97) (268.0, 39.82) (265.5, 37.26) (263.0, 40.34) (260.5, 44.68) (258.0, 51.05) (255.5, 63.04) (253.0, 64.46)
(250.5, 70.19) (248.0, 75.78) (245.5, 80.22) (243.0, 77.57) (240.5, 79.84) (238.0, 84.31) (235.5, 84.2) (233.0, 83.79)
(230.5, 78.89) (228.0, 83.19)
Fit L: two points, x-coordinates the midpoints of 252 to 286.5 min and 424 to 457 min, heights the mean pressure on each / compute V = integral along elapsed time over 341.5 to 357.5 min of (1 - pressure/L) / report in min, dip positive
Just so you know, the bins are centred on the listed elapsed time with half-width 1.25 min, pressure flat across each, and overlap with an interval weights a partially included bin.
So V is -3.9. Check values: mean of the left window 51.8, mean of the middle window 86.3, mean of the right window 89.1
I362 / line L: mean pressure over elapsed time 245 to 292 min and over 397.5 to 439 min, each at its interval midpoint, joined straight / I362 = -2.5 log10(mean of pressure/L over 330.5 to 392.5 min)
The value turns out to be -0.13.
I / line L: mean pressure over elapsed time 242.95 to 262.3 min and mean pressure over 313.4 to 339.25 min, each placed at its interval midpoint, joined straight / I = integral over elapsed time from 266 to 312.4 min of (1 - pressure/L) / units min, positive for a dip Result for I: 4.0 min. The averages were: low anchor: 64.4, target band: 68.1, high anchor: 83.4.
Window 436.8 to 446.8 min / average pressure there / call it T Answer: 89.8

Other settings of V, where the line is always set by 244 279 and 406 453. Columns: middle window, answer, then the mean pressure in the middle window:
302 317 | -3.1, 77.5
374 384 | -1.0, 86.2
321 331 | -2.6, 85.4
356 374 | -2.5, 86.1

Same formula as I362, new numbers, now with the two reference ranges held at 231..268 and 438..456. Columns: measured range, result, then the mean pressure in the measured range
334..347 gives -0.12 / 86.1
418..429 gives -0.04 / 90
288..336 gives -0.11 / 81.4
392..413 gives -0.04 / 87.2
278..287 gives 0.12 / 62.8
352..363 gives -0.10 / 86.8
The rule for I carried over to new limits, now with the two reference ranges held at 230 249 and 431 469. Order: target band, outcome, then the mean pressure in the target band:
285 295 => 0.9 min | 75.6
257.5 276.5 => 8.8 min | 44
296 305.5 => -0.1 min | 84.2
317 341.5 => -0.4 min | 85.6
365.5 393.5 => 0.0 min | 86.6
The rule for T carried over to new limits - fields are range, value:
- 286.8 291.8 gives 73.4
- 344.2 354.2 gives 86.2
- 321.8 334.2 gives 86.8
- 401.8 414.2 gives 86.3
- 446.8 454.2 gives 89.3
